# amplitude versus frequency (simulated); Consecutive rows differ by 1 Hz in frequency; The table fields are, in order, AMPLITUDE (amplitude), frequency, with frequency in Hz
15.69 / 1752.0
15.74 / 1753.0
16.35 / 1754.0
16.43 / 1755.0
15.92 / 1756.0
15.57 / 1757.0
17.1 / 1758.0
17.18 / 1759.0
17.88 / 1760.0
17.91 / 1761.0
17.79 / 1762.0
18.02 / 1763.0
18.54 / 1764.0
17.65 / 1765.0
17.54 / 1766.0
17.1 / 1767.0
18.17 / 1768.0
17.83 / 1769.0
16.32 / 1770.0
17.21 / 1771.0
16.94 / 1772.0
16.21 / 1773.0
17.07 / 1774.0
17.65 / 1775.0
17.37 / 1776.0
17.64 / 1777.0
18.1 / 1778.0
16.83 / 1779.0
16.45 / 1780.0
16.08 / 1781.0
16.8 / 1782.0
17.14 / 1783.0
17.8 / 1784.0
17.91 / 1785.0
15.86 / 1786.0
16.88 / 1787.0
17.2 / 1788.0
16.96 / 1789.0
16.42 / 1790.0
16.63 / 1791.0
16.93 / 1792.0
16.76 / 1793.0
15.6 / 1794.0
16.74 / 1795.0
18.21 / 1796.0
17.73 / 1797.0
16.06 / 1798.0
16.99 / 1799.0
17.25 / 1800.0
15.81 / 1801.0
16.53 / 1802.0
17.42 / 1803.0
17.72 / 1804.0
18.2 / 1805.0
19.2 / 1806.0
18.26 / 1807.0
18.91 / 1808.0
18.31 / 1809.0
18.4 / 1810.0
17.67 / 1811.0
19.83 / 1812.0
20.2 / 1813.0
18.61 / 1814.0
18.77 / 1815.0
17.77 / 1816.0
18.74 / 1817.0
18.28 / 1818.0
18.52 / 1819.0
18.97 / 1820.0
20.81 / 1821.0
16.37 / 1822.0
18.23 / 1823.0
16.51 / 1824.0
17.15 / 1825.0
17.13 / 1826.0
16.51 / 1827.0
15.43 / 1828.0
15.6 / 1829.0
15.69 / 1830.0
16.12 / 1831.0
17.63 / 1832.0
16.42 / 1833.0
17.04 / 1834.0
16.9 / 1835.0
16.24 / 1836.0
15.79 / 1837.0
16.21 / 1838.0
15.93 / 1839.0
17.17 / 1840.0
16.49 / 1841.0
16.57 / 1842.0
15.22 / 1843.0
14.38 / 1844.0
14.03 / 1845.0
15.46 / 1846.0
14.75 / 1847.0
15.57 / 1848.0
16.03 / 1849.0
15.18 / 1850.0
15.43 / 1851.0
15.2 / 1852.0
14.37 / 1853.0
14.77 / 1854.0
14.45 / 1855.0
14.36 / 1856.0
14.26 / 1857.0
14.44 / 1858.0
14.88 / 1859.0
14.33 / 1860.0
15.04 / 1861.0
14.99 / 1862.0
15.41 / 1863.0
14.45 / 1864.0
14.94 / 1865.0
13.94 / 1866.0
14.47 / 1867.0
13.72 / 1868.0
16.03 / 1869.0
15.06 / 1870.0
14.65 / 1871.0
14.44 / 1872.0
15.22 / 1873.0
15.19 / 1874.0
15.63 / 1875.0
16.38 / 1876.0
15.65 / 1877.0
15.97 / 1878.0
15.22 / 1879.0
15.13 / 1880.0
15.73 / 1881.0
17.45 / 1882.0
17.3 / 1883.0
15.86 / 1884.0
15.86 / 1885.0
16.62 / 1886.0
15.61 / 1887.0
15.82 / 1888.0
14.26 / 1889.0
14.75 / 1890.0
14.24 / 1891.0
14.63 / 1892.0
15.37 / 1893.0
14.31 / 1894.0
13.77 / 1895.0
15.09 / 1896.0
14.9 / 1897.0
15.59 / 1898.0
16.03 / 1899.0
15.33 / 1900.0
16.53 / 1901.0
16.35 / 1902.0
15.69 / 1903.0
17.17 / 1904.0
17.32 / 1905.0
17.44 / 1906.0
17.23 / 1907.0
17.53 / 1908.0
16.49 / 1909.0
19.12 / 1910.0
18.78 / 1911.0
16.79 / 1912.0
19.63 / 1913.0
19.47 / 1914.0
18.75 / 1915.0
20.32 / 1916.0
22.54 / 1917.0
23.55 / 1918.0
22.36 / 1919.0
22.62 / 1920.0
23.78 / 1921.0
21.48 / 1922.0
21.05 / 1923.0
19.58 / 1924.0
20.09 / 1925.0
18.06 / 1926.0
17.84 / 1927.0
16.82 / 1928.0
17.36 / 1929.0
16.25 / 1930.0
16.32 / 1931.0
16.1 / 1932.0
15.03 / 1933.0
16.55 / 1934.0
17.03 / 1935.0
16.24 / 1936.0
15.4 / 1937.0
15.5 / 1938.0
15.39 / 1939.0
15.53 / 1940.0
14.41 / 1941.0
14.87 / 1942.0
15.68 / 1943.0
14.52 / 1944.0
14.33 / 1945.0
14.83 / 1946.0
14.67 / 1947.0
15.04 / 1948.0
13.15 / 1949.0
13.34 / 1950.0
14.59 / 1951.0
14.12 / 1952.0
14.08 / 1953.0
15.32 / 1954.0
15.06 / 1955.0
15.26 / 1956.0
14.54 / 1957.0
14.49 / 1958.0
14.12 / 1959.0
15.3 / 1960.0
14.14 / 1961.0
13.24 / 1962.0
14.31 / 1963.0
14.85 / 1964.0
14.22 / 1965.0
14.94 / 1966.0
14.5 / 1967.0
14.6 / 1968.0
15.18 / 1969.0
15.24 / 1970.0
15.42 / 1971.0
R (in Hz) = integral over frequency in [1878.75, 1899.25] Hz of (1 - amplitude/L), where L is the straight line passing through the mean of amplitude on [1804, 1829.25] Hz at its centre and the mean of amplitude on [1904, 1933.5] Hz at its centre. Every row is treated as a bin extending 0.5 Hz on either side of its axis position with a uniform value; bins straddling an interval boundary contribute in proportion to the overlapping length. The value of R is 3.6 Hz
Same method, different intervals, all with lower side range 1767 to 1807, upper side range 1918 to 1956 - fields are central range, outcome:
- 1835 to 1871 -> 3.8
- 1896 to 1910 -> 0.2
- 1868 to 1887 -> 1.3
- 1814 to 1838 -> -0.4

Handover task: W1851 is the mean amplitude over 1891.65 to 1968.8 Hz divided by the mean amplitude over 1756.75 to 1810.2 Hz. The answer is 0.95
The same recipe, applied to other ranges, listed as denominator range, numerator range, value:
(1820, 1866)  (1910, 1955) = 1.09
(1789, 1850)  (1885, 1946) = 1.00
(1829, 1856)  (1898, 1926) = 1.20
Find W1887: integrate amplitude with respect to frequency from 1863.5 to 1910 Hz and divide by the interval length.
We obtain 15.6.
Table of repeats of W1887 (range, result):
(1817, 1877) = 15.8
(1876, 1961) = 16.5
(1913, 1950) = 17.5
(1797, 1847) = 17.2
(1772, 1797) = 17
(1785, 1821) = 17.7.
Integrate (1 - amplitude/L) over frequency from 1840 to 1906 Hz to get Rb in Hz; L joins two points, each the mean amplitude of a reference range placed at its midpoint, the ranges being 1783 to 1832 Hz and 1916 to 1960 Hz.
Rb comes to 6.9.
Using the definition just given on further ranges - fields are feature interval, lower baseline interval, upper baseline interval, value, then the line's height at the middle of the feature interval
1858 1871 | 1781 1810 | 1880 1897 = 0.9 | 15.9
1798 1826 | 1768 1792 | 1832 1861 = -3.1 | 16.3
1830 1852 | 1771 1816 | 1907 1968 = 1.6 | 17.2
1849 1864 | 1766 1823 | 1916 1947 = 2.4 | 17.6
